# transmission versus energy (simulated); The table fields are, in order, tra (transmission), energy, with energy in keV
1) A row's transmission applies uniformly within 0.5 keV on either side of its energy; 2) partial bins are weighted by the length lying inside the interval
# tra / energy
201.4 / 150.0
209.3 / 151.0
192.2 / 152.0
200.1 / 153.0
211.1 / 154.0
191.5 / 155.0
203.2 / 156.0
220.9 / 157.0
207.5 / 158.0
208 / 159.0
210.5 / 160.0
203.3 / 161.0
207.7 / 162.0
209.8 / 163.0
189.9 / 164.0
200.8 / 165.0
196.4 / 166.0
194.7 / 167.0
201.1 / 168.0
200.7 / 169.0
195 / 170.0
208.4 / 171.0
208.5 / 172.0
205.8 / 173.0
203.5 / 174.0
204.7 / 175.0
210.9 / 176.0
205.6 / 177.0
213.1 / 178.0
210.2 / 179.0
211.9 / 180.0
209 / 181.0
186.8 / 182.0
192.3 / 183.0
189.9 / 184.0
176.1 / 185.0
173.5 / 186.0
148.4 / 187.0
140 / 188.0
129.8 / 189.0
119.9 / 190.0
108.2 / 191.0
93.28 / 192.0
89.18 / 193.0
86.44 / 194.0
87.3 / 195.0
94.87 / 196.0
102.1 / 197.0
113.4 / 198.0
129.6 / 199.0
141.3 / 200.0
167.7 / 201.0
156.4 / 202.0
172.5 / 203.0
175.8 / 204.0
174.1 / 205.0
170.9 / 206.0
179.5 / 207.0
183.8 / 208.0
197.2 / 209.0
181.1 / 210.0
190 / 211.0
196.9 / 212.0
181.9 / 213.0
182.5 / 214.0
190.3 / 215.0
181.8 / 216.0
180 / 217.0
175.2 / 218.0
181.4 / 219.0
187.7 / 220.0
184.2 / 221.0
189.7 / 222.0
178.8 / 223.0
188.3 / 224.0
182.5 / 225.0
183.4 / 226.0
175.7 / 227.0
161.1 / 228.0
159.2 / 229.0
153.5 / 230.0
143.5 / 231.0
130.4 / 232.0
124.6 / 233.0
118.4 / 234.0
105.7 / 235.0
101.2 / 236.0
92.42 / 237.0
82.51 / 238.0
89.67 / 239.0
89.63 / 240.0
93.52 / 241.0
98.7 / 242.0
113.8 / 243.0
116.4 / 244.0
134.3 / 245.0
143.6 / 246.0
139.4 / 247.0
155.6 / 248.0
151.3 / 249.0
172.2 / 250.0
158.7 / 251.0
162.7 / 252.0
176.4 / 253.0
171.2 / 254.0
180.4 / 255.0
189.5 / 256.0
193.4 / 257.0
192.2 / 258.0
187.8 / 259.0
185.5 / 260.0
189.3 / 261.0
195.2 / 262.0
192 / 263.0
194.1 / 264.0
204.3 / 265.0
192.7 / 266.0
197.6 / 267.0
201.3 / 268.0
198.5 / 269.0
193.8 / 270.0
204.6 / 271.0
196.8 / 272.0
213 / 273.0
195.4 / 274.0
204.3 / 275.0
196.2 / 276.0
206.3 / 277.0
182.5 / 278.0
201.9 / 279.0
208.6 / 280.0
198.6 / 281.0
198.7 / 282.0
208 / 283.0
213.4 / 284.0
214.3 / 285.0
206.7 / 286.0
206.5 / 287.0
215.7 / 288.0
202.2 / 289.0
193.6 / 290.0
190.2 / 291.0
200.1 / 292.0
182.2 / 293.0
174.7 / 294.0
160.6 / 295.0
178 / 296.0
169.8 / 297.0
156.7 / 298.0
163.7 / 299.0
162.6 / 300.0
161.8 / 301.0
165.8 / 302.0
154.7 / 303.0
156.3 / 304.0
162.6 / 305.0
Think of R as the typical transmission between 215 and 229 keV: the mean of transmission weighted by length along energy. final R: 180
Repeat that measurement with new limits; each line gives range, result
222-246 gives 133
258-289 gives 200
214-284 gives 169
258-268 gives 194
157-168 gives 204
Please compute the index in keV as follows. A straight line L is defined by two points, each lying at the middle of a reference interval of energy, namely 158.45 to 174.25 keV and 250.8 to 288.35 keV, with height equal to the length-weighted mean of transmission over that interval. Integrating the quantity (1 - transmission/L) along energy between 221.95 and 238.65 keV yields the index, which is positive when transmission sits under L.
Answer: 4.6 keV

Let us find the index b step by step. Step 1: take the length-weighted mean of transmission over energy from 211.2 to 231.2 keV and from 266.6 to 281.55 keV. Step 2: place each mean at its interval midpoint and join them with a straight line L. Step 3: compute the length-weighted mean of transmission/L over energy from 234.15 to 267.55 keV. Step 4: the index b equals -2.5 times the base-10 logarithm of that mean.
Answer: 0.25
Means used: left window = 179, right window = 200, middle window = 153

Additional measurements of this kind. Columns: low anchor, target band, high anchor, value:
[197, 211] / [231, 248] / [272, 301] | 0.48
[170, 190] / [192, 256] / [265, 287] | 0.29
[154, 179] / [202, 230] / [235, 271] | -0.01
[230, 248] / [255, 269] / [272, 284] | -0.17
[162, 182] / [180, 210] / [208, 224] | 0.28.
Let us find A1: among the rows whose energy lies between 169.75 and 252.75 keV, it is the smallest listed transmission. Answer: 82.51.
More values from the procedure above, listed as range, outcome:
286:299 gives 156.7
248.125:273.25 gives 151.3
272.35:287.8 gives 182.5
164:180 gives 189.9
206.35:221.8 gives 175.2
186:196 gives 86.44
